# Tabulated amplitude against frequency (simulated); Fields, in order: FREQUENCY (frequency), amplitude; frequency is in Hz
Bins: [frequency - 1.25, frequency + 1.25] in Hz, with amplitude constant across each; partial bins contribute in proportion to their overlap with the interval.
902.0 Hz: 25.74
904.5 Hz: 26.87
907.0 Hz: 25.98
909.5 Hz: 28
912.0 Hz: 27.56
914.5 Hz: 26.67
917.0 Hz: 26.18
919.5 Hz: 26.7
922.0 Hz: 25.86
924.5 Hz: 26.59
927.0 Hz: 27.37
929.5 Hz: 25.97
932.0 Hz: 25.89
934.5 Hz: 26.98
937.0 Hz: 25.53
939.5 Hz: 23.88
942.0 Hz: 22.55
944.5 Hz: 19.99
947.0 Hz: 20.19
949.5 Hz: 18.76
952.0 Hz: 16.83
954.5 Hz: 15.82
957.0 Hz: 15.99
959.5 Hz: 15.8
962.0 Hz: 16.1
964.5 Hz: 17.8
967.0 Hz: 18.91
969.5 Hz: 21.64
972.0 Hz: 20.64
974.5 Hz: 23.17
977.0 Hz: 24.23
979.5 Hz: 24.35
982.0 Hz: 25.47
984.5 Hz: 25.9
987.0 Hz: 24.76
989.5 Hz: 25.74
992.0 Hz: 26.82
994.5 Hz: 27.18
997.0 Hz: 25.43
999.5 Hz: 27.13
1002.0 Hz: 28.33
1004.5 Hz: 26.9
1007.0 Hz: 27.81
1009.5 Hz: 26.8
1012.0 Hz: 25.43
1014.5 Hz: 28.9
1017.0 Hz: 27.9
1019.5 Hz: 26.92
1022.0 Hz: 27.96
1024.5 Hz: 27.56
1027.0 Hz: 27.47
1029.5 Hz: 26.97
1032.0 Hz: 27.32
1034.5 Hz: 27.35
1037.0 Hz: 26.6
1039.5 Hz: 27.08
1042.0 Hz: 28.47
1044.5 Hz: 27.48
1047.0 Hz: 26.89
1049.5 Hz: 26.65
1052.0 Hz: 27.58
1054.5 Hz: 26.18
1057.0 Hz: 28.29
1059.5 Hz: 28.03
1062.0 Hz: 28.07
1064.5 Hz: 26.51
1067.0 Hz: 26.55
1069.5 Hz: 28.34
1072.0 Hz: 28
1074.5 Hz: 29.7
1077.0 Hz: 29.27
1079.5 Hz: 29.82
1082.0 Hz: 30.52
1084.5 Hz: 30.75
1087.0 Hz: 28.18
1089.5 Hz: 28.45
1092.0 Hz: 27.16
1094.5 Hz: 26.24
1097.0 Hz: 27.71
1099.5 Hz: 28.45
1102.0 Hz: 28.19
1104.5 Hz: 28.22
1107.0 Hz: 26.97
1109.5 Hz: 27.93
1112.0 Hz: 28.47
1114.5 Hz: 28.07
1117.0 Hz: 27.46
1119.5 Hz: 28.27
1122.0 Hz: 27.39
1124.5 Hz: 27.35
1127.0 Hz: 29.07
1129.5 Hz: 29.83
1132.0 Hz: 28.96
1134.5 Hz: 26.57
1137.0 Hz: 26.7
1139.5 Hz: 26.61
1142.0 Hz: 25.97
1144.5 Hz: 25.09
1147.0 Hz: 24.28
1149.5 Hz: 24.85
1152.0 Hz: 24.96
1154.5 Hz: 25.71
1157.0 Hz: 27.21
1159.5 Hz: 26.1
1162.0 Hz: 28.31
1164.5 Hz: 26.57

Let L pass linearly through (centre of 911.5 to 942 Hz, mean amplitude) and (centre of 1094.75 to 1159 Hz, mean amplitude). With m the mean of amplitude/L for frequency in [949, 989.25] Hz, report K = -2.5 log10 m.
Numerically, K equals 0.269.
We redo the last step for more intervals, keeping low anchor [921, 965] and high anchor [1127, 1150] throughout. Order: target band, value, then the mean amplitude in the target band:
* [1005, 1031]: -0.16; 27.4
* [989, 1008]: -0.17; 27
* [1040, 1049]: -0.14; 27.5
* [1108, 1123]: -0.07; 27.9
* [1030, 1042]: -0.14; 27.2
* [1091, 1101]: -0.07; 27.4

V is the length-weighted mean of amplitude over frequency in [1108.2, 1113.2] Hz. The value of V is 28.2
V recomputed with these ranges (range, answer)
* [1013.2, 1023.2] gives 27.9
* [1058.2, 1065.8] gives 27.5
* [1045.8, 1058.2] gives 27.1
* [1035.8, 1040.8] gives 26.9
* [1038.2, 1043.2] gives 27.8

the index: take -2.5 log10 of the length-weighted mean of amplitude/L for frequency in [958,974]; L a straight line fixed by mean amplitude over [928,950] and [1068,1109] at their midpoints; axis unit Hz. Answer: 0.29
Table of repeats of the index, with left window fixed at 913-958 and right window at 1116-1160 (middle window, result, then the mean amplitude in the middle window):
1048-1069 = -0.08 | 27.3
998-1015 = -0.11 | 27.2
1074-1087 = -0.16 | 29.9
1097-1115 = -0.07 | 28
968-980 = 0.06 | 22.6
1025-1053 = -0.09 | 27.3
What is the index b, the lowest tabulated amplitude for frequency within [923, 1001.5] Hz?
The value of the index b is 15.8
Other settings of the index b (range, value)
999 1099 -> 25.43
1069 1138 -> 26.24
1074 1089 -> 28.18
